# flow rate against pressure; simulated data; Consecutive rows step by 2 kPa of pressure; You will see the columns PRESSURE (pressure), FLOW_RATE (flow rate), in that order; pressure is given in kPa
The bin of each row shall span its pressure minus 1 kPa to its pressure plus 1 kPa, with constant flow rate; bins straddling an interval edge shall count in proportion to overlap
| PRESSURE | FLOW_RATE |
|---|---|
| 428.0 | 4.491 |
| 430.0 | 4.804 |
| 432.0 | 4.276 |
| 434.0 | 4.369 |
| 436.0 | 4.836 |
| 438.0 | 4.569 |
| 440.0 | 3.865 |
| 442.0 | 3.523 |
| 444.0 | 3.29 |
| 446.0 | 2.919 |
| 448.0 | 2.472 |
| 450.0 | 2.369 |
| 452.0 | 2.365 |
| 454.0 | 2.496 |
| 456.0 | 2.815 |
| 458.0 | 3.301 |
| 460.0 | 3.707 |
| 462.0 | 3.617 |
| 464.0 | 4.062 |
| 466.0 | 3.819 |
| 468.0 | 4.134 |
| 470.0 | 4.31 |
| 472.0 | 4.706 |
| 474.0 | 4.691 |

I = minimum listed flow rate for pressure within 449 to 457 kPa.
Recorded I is 2.365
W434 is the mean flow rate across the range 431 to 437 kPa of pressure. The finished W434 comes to 4.49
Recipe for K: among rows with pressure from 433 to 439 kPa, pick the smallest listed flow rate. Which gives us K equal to 4.369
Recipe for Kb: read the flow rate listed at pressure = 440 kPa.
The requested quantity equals 3.865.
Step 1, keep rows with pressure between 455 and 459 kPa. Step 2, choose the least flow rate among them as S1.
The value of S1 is 2.815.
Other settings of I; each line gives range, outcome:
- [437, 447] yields 2.919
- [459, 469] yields 3.617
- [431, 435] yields 4.276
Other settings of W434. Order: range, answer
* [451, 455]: 2.43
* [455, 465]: 3.5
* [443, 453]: 2.68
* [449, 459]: 2.67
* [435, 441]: 4.42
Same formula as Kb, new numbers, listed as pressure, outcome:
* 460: 3.707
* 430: 4.804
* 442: 3.523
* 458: 3.301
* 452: 2.365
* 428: 4.491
